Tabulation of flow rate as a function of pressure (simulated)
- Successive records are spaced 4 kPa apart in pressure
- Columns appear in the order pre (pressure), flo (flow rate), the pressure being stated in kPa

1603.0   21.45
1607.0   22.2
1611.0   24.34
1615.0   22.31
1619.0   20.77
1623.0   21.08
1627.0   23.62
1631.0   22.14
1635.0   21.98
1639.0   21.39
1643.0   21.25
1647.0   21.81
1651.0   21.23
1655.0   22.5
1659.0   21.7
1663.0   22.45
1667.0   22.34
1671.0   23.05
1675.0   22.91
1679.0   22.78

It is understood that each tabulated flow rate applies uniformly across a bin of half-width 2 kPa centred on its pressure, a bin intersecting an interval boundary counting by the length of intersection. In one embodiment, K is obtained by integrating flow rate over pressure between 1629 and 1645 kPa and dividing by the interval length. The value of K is 21.7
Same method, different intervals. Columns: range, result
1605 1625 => 22.1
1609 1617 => 23.3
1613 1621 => 21.5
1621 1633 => 22.3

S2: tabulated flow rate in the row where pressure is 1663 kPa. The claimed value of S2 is 22.45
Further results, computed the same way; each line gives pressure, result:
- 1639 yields 21.39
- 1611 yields 24.34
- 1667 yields 22.34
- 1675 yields 22.91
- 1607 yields 22.2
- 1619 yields 20.77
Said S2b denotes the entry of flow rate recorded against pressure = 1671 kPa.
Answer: 23.05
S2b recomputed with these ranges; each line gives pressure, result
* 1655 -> 22.5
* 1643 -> 21.25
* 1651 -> 21.23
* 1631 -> 22.14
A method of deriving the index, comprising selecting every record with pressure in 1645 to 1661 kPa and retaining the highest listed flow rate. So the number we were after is 22.5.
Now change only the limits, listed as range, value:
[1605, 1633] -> 24.34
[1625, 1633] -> 23.62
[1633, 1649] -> 21.98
